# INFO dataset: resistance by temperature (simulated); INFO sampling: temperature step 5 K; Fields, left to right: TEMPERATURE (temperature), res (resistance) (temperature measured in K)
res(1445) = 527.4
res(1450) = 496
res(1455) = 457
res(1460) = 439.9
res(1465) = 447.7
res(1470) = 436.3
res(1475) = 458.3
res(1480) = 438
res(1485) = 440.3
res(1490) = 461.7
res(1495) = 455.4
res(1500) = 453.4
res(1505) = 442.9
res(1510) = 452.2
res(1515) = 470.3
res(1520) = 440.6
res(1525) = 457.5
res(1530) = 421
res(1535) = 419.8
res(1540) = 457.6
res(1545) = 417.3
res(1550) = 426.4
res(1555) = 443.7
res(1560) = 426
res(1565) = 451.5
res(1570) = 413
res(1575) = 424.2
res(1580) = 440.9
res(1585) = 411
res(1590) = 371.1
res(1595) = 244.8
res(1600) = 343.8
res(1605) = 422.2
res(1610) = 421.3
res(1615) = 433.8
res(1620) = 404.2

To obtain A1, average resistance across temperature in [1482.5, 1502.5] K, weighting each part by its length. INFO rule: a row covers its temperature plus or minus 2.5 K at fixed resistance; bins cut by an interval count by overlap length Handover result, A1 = 453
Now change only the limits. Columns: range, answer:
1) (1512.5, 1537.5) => 442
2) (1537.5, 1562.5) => 434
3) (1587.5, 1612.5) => 361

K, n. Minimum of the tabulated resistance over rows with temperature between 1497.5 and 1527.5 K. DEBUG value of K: 440.6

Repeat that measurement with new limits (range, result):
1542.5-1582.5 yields 413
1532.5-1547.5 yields 417.3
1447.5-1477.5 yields 436.3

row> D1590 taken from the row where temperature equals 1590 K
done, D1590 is 371.1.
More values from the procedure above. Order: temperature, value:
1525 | 457.5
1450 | 496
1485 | 440.3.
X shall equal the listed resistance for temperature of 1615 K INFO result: 433.8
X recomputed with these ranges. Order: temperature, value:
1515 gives 470.3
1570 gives 413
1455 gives 457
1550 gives 426.4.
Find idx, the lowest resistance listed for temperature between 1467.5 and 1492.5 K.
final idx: 436.3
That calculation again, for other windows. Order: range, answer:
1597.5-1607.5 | 343.8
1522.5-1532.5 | 421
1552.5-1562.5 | 426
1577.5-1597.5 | 244.8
